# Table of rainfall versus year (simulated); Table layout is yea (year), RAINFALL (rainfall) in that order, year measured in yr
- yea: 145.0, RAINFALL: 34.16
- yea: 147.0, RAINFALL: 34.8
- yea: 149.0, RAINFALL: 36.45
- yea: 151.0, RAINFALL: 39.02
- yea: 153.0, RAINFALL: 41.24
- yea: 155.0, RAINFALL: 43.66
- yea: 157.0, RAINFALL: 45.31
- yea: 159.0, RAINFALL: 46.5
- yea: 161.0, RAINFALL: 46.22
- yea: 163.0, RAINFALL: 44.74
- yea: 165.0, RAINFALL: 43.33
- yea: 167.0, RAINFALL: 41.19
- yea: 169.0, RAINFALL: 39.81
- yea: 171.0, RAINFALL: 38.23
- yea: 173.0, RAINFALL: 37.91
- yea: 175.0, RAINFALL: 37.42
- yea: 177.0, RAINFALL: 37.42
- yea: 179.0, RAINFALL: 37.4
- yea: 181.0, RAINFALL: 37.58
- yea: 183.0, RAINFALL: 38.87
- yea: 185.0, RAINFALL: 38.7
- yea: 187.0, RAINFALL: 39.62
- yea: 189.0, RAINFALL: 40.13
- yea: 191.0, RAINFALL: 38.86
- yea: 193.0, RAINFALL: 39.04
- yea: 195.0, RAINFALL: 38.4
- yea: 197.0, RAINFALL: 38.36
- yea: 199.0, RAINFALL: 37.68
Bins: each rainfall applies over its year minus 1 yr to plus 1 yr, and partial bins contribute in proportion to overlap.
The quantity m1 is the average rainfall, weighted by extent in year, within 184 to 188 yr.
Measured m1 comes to 39.2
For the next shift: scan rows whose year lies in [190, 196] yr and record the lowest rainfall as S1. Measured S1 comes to 38.4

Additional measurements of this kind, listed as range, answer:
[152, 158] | 41.24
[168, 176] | 37.42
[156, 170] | 39.81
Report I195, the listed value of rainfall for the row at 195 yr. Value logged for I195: 38.4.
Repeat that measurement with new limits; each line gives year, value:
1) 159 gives 46.5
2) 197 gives 38.36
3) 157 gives 45.31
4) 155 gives 43.66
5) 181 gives 37.58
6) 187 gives 39.62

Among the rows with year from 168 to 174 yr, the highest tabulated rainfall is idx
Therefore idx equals 39.81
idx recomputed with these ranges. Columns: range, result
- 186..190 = 40.13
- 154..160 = 46.5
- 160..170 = 46.22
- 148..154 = 41.24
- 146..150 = 36.45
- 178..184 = 38.87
